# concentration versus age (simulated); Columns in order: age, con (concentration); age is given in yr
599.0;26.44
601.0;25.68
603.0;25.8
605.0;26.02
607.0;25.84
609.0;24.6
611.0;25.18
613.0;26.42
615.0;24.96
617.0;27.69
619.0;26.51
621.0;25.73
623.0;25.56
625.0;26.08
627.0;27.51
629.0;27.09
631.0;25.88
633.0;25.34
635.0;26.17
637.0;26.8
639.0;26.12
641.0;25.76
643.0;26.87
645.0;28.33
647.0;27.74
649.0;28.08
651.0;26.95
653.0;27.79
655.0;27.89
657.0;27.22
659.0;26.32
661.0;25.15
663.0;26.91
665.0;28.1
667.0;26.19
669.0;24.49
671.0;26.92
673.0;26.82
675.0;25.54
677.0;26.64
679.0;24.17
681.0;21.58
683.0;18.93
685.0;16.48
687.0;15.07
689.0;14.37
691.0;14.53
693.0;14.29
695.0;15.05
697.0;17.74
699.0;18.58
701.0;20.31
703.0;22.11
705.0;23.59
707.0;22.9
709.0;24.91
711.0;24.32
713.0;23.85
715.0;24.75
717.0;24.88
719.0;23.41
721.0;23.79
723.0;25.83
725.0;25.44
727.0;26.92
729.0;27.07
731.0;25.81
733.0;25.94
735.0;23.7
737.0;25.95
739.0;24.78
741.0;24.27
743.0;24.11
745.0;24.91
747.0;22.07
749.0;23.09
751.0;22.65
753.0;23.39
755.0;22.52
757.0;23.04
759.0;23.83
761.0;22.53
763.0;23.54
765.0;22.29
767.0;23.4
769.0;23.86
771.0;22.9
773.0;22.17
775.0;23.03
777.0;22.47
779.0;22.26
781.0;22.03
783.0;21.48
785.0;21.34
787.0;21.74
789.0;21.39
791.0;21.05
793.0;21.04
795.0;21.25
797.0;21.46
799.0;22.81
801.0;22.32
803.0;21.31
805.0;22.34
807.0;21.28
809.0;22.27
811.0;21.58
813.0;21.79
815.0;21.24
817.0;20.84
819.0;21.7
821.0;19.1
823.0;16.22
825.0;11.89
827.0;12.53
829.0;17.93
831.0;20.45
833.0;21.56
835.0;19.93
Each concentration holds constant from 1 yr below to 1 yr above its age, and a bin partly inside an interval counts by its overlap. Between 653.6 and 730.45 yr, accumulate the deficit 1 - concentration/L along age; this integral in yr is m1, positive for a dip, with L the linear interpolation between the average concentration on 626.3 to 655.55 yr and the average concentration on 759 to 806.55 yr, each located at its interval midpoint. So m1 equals 6.7 yr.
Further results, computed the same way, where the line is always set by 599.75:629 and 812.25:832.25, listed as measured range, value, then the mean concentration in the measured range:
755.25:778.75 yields -3.0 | 23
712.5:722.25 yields -0.9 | 24.2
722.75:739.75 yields -3.1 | 25.7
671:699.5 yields 4.8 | 19.6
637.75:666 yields -2.8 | 27.1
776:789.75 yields -1.4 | 21.8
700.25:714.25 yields -0.4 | 23.2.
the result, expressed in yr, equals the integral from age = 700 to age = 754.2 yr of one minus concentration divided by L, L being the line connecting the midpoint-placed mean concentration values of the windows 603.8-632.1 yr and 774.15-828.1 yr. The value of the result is -3.3 yr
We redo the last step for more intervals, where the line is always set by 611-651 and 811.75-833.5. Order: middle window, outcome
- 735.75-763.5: -2.54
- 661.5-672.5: -0.62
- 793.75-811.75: -2.22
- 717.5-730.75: -1.59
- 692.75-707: 2.61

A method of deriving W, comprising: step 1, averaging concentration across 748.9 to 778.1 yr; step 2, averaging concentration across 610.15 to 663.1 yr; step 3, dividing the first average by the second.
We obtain 0.9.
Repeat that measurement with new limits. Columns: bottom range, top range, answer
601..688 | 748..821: 0.87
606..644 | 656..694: 0.87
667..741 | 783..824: 0.94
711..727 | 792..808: 0.88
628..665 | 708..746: 0.93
